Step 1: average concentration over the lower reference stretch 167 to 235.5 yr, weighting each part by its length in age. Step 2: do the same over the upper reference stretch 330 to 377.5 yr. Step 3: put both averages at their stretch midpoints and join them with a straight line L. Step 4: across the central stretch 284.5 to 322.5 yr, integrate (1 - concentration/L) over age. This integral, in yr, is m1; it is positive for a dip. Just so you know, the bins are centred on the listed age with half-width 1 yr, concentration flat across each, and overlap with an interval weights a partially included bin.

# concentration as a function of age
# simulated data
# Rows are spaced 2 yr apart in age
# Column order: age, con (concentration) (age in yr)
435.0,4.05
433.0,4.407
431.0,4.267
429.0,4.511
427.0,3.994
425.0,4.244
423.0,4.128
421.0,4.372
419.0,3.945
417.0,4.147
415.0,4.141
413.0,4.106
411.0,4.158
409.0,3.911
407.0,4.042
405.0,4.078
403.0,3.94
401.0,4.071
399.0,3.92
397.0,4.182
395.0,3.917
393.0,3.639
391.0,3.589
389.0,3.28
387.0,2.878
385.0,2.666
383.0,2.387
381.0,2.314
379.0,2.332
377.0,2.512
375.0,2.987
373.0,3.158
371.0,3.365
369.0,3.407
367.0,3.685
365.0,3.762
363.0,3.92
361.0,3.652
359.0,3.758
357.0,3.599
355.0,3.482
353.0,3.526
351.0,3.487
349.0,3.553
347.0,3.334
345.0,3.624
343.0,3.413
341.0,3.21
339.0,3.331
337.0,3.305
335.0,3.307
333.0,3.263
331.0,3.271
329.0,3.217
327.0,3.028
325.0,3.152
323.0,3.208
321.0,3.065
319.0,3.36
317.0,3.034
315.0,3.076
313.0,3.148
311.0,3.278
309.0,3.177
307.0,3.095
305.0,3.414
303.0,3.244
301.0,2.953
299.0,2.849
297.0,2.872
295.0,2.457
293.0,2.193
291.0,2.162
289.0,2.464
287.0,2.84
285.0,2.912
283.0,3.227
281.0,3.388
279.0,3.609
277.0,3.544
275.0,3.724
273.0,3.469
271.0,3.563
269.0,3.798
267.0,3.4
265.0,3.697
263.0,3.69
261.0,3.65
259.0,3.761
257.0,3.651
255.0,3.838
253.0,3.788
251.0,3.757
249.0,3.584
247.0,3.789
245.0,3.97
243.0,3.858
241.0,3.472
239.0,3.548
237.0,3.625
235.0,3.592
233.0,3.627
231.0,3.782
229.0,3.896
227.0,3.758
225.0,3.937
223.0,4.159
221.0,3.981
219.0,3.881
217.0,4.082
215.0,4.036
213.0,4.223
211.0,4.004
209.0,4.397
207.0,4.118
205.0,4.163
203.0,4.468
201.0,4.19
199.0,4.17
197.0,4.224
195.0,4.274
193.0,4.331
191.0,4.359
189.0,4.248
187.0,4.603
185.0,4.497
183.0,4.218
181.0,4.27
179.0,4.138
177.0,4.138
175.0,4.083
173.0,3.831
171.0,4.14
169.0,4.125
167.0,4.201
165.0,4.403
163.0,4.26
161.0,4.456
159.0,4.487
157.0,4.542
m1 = 7.48 yr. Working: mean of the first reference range 4.12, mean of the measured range 2.93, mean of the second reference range 3.42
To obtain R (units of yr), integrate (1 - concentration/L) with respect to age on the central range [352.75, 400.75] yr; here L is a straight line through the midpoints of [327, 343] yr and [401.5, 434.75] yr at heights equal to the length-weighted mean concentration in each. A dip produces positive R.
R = 4.7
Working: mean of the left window 3.27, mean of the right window 4.15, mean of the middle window 3.34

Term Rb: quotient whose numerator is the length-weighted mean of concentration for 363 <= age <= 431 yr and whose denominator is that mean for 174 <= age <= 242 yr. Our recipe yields 0.89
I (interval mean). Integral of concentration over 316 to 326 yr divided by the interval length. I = 3.16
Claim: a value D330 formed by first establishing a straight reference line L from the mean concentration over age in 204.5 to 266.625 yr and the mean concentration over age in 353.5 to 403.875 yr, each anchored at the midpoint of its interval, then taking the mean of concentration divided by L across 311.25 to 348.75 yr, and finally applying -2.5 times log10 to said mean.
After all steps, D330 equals 0.09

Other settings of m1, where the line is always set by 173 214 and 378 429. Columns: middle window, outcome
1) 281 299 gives 5.88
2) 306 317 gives 2.23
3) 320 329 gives 1.81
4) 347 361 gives 1.02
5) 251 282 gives 3.19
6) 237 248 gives 1.07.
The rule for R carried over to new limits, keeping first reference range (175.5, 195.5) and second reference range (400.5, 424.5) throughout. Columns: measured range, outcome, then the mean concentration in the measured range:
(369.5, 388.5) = 6.3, 2.77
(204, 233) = 1.7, 4.02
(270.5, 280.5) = 1.5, 3.57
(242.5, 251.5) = 1.0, 3.79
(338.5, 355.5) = 2.9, 3.44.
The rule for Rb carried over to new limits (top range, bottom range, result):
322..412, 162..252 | 0.84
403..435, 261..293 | 1.27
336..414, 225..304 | 1.02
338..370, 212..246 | 0.92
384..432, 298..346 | 1.22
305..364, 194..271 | 0.86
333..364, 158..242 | 0.85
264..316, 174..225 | 0.75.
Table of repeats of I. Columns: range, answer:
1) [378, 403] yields 3.29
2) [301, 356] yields 3.28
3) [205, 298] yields 3.59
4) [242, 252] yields 3.79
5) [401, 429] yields 4.11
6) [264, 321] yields 3.14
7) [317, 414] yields 3.42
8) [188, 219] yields 4.21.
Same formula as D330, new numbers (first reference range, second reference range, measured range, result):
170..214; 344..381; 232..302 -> 0.144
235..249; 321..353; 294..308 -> 0.159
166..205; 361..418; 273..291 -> 0.225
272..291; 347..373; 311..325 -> 0.069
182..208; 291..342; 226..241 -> 0.068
